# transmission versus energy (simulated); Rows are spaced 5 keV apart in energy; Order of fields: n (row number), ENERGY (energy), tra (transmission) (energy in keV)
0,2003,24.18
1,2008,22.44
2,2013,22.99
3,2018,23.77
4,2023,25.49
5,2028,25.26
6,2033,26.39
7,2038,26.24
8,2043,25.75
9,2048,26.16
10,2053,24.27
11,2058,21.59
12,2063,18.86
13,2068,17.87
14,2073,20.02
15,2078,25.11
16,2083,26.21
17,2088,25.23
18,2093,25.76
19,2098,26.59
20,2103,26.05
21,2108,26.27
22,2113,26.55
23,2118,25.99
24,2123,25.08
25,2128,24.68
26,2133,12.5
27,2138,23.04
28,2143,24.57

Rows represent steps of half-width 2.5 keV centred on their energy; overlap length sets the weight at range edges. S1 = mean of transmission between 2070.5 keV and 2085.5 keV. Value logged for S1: 23.8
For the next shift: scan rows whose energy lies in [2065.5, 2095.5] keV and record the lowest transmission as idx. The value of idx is 17.87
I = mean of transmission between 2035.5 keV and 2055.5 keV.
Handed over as 25.6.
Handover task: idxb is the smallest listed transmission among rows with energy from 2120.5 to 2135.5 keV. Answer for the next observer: 12.5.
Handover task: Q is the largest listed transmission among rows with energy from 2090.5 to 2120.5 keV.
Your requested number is 26.59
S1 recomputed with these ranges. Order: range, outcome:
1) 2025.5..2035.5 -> 25.8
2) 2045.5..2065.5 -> 22.7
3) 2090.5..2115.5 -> 26.2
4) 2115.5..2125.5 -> 25.5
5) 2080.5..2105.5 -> 26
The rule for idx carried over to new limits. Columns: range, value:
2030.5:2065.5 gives 18.86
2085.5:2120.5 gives 25.23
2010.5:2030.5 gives 22.99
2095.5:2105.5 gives 26.05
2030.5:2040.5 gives 26.24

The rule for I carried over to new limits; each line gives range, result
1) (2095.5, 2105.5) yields 26.3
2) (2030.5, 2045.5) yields 26.1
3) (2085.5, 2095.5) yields 25.5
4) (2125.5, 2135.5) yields 18.6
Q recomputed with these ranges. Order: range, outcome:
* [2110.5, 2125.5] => 26.55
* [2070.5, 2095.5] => 26.21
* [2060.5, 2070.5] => 18.86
